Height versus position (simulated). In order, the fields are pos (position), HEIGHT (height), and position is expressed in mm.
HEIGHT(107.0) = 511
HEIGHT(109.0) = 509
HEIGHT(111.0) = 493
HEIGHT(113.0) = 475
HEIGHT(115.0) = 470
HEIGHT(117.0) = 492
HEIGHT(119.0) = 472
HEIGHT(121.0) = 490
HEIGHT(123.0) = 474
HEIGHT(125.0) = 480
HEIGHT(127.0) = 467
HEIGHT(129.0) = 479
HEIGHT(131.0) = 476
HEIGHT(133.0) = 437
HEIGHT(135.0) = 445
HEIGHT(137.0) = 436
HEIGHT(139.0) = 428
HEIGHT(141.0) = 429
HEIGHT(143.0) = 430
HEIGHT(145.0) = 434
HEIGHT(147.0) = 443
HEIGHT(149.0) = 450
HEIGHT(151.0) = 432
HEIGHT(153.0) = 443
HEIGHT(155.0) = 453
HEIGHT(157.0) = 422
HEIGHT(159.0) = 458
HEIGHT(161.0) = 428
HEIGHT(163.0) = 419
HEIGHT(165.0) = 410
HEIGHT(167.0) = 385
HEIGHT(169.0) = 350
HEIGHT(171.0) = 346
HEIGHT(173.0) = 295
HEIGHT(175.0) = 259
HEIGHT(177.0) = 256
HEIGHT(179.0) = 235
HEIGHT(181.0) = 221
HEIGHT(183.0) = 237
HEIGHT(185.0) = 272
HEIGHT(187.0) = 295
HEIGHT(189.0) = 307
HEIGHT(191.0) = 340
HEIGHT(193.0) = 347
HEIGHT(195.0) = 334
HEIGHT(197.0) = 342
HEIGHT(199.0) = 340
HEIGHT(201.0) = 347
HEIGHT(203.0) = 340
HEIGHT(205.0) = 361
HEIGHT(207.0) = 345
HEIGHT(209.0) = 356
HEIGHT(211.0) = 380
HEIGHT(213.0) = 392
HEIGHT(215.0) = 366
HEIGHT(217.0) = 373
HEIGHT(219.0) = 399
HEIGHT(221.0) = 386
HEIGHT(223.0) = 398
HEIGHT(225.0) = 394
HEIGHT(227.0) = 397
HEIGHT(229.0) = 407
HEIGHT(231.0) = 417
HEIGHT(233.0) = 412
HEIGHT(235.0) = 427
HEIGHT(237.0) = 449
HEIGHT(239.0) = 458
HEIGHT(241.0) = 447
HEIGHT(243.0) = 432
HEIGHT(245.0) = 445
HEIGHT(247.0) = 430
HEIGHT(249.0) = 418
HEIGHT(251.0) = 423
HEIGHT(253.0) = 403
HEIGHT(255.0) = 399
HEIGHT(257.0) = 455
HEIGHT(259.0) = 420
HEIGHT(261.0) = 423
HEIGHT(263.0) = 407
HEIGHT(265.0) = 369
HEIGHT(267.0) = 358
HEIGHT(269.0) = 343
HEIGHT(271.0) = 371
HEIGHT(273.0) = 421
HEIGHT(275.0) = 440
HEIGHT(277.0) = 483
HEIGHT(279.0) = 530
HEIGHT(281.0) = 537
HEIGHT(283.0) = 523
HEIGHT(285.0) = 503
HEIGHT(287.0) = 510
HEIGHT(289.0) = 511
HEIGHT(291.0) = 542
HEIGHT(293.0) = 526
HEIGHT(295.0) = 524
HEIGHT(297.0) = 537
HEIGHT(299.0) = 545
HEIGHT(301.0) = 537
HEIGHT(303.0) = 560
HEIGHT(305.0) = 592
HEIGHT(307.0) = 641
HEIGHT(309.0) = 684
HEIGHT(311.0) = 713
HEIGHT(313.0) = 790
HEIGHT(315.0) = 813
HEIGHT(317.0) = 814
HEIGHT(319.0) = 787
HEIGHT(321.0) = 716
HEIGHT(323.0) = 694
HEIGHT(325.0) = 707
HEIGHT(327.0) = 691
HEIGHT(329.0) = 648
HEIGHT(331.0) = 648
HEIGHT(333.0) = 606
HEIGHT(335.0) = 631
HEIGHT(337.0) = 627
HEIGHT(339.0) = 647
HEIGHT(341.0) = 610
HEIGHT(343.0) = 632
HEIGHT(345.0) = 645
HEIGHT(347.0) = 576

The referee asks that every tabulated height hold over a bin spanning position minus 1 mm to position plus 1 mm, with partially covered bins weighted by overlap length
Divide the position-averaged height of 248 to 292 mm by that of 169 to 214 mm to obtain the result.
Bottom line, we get 1.4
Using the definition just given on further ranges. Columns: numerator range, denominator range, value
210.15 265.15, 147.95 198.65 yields 1.18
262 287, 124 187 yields 1.13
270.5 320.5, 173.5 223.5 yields 1.77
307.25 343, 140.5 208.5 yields 1.93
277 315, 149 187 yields 1.64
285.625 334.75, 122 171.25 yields 1.46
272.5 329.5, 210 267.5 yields 1.48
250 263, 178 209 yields 1.34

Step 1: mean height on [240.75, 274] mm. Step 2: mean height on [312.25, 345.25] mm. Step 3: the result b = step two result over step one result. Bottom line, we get 1.7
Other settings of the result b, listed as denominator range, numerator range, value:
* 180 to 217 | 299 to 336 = 2.05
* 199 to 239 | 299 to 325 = 1.78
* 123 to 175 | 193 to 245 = 0.91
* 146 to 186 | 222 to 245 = 1.17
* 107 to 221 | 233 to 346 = 1.38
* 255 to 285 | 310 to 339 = 1.62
